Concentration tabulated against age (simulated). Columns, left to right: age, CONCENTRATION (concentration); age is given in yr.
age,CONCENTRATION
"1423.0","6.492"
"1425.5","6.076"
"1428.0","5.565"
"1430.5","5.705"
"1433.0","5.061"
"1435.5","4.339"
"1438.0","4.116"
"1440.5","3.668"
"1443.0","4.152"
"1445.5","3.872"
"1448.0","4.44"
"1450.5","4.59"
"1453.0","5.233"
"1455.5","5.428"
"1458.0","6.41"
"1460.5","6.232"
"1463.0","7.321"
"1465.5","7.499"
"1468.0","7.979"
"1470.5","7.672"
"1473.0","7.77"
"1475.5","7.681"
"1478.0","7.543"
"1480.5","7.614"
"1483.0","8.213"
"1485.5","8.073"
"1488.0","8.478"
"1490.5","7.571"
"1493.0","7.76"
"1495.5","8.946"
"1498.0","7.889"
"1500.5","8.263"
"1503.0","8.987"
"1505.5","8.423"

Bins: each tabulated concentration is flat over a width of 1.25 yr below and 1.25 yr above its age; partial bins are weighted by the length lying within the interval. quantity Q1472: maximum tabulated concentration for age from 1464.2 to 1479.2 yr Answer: 7.979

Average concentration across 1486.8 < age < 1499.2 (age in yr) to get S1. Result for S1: 8.13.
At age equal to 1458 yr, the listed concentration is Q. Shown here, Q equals 6.41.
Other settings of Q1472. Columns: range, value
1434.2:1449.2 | 4.44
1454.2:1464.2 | 7.321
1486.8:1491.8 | 8.478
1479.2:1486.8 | 8.213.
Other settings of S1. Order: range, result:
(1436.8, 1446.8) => 3.95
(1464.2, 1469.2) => 7.73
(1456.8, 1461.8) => 6.33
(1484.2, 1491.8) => 8.04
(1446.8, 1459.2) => 5.22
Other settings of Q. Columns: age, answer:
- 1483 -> 8.213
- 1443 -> 4.152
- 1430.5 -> 5.705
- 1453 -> 5.233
